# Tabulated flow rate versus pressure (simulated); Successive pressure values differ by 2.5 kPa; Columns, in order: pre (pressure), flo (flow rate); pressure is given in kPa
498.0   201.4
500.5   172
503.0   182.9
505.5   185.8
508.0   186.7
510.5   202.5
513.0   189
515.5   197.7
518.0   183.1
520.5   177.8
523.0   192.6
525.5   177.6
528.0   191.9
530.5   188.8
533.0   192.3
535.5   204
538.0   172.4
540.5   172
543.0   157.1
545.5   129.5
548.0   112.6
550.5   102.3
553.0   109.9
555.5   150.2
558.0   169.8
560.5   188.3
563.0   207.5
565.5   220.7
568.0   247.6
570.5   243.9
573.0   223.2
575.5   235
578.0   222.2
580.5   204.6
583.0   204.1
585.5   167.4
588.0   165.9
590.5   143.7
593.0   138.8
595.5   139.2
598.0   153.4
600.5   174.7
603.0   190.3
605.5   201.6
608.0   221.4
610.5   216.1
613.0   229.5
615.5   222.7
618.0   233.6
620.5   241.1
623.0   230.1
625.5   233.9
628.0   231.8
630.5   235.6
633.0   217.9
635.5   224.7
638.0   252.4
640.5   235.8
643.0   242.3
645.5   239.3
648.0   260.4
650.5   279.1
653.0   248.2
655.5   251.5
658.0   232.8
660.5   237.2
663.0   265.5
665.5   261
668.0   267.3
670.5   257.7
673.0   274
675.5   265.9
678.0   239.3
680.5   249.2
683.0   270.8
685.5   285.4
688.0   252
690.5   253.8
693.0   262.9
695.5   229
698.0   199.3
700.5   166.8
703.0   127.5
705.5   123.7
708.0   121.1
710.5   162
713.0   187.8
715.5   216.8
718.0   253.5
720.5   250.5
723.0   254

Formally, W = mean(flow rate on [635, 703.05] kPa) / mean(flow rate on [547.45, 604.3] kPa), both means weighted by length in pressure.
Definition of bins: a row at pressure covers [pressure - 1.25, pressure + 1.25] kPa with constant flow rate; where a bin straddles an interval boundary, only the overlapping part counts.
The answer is 1.37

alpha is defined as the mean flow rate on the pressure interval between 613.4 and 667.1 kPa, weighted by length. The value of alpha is 242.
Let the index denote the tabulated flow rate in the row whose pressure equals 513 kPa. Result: 189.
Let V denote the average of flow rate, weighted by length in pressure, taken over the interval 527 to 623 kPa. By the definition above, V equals 187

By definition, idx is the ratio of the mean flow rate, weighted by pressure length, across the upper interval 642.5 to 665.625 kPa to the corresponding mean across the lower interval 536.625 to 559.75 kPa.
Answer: 1.76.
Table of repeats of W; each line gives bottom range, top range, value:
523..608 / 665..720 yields 1.25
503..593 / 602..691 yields 1.33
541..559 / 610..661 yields 1.78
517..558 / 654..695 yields 1.57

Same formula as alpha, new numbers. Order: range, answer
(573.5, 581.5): 221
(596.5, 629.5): 213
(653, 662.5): 243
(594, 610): 181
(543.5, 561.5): 138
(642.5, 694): 257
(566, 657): 217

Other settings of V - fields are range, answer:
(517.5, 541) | 186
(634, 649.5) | 243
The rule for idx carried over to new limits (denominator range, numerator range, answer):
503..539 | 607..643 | 1.22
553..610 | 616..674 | 1.29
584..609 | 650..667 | 1.49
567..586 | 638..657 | 1.14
